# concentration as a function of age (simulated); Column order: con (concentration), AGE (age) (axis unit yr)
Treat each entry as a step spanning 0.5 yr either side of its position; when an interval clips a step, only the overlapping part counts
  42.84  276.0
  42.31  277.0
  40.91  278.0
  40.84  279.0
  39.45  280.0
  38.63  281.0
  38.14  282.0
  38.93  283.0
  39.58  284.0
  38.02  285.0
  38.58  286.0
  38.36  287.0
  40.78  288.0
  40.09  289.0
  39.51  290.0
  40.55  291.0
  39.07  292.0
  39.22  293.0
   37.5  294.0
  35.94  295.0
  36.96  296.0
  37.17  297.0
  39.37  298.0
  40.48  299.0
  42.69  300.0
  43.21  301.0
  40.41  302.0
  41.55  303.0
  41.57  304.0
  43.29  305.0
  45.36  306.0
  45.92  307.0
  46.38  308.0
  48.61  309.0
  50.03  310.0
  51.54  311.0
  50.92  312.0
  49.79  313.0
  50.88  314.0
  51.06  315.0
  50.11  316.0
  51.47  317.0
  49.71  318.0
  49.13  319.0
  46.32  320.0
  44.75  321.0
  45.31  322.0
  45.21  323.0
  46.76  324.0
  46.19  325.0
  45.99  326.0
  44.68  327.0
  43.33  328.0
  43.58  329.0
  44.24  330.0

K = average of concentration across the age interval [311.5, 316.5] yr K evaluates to 50.6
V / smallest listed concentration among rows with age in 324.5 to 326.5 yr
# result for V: 45.99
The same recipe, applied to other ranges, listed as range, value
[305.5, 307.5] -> 45.36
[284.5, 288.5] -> 38.02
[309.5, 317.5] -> 49.79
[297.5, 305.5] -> 39.37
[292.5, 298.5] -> 35.94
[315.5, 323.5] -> 44.75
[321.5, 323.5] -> 45.21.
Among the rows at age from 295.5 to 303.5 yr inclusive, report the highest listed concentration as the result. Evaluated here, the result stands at 43.21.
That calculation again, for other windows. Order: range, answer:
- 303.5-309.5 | 48.61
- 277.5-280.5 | 40.91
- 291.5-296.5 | 39.22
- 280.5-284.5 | 39.58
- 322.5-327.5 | 46.76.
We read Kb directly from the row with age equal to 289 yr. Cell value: 40.09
